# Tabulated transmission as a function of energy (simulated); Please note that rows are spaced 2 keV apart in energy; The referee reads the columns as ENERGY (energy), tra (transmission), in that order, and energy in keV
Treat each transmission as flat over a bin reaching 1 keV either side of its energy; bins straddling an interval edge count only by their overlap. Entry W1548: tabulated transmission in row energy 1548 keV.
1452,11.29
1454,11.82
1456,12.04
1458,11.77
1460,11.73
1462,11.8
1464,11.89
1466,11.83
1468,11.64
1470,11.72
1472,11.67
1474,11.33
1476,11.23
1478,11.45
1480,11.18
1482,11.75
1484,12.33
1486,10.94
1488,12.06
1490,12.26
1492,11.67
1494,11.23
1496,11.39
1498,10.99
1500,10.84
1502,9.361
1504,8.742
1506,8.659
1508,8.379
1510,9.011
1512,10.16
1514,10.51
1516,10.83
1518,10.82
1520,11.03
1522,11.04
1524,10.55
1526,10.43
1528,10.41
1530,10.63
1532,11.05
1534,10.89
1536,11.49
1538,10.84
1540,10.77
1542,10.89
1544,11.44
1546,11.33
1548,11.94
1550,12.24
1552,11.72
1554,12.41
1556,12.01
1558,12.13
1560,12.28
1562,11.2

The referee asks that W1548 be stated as 11.94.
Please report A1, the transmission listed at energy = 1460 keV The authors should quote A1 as 11.73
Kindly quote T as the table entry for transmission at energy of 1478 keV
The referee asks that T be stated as 11.45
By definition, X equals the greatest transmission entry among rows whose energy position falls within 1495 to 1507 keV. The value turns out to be 11.39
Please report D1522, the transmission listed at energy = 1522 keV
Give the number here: 11.04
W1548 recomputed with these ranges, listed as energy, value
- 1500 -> 10.84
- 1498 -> 10.99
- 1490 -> 12.26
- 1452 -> 11.29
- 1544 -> 11.44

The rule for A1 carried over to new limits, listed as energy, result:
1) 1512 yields 10.16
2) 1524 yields 10.55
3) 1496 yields 11.39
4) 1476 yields 11.23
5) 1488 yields 12.06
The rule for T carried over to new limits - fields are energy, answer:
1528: 10.41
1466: 11.83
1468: 11.64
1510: 9.011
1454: 11.82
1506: 8.659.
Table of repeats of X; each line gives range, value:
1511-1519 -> 10.83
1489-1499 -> 12.26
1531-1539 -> 11.49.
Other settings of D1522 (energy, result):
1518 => 10.82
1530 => 10.63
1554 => 12.41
